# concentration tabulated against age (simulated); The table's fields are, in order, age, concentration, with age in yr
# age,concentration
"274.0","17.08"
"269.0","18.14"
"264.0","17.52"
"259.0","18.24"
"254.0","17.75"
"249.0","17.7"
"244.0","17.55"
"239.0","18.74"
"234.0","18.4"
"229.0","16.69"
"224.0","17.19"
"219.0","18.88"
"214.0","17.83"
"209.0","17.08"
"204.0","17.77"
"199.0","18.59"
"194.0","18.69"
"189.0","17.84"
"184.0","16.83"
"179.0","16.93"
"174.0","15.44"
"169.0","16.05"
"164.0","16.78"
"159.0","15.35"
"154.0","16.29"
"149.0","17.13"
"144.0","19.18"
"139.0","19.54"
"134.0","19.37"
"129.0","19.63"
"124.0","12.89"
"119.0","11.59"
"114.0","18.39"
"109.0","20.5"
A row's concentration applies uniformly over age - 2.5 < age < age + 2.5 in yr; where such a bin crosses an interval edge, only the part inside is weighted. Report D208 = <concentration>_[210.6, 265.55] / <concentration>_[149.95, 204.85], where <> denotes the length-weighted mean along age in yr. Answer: 1.05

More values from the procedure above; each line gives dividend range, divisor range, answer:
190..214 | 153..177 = 1.13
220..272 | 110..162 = 1.05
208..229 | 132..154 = 0.95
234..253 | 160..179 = 1.12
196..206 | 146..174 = 1.12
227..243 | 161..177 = 1.12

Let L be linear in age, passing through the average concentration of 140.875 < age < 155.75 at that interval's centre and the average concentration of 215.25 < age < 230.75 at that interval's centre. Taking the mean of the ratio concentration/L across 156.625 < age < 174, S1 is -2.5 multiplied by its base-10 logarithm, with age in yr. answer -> 0.11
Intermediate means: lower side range 17.7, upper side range 17.6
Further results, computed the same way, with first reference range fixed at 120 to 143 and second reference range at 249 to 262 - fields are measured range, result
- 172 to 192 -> 0.054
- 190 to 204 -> -0.040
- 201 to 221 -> -0.006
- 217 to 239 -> -0.002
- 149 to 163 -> 0.094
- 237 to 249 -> -0.009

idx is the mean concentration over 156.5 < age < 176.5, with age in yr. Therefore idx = 15.9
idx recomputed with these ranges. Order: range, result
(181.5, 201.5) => 18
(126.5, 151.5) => 19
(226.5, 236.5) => 17.5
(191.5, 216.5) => 18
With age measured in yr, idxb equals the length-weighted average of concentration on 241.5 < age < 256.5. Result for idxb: 17.7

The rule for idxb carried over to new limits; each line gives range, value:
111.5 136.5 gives 16.4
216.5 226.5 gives 18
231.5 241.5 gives 18.6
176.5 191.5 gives 17.2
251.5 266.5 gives 17.8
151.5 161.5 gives 15.8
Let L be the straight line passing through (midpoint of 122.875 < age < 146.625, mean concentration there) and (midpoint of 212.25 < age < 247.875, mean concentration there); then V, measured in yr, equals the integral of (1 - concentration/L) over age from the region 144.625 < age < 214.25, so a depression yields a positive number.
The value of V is 4.2 yr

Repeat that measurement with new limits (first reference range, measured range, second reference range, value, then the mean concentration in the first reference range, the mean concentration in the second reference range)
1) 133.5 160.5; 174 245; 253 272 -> 0.56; 17.8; 17.9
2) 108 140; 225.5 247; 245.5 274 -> -0.16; 17.2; 17.8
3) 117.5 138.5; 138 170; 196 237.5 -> -0.58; 16.4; 17.8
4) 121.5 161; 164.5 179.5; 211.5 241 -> 1.28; 17.4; 17.9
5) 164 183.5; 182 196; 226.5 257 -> -0.97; 16.3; 17.8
